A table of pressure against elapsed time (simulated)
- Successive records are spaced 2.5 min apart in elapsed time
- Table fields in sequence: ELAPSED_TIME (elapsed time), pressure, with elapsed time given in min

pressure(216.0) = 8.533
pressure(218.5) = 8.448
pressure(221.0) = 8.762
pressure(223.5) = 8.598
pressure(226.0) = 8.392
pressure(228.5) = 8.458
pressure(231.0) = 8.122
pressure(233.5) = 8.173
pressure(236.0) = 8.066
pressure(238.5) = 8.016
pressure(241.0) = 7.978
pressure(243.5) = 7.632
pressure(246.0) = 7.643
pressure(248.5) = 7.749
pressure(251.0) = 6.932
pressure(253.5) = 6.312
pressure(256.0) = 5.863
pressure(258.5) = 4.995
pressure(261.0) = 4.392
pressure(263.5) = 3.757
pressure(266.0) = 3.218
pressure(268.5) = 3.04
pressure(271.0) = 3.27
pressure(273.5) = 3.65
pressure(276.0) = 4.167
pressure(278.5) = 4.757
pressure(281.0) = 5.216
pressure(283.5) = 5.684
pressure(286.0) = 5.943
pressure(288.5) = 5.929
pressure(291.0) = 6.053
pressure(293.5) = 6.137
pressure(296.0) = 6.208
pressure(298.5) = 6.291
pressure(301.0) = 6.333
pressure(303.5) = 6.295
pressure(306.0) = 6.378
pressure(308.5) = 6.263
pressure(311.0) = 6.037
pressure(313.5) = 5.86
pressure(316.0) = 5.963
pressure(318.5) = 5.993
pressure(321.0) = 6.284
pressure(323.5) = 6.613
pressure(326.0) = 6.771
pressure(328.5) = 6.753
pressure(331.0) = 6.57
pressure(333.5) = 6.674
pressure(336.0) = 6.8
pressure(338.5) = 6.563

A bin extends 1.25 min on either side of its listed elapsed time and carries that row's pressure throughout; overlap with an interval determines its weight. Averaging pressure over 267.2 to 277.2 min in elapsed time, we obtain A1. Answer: 3.53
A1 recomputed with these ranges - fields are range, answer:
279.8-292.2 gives 5.77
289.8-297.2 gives 6.13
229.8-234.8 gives 8.15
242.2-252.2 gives 7.49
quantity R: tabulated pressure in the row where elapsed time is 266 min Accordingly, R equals 3.218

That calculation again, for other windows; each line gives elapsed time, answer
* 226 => 8.392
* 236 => 8.066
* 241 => 7.978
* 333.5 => 6.674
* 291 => 6.053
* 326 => 6.771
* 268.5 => 3.04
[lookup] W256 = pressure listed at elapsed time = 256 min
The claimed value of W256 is 5.863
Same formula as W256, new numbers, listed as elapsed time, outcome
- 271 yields 3.27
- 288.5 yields 5.929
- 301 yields 6.333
